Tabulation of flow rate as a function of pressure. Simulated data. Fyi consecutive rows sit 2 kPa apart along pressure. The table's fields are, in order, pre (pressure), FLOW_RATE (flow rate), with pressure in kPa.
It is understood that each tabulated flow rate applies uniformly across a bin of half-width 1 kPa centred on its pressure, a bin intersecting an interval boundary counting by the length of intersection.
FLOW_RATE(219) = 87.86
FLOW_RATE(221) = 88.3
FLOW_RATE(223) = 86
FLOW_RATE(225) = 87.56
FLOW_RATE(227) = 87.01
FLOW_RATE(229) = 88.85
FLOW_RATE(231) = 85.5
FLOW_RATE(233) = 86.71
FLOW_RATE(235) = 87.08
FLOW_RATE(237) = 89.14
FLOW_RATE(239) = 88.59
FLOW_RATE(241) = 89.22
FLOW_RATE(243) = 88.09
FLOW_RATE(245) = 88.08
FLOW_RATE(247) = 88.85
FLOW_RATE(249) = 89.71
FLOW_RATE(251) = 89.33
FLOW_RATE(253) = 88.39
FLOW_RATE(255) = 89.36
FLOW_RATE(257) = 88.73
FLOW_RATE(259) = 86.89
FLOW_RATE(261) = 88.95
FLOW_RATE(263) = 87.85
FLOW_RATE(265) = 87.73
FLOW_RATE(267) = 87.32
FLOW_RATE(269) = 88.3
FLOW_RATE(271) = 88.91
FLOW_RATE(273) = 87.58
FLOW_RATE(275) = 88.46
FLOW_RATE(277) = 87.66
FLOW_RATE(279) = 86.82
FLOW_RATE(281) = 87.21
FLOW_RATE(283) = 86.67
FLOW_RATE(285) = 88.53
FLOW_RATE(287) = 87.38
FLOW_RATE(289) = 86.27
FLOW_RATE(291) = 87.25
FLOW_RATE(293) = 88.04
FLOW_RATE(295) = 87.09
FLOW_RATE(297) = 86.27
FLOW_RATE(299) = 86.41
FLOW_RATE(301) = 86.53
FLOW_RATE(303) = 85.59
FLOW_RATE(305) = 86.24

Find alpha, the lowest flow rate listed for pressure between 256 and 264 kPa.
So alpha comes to 86.89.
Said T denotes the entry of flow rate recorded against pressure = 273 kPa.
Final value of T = 87.58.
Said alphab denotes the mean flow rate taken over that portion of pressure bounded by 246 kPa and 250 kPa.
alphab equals 89.3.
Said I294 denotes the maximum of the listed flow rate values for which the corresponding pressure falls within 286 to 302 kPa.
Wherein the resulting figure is 88.04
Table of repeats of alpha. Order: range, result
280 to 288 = 86.67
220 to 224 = 86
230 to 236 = 85.5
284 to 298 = 86.27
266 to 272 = 87.32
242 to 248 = 88.08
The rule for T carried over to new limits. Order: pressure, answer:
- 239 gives 88.59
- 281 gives 87.21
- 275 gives 88.46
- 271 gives 88.91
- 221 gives 88.3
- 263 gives 87.85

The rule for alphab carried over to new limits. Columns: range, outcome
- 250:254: 88.9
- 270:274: 88.2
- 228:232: 87.2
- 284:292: 87.4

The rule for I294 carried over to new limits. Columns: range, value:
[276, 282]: 87.66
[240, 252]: 89.71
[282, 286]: 88.53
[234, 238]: 89.14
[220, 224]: 88.3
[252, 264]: 89.36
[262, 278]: 88.91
